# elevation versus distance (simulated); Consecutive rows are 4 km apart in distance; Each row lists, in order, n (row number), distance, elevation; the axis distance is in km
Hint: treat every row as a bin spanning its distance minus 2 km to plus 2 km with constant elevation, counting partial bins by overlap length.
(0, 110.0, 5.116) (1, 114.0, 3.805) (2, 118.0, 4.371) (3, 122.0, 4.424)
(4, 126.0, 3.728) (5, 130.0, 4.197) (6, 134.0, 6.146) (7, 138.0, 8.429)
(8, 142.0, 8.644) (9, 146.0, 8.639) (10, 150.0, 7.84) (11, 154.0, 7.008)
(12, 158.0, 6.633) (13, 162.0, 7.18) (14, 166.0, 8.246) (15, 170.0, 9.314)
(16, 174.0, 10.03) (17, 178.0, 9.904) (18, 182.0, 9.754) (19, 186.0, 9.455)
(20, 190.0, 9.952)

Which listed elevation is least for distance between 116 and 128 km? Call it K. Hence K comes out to 3.728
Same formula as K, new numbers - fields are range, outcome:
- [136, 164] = 6.633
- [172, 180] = 9.904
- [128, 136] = 4.197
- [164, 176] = 8.246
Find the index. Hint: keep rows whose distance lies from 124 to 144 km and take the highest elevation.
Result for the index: 8.644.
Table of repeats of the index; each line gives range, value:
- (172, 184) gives 10.03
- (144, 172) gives 9.314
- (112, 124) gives 4.424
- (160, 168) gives 8.246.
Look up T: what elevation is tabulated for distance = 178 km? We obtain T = 9.904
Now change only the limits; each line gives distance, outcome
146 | 8.639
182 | 9.754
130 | 4.197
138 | 8.429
